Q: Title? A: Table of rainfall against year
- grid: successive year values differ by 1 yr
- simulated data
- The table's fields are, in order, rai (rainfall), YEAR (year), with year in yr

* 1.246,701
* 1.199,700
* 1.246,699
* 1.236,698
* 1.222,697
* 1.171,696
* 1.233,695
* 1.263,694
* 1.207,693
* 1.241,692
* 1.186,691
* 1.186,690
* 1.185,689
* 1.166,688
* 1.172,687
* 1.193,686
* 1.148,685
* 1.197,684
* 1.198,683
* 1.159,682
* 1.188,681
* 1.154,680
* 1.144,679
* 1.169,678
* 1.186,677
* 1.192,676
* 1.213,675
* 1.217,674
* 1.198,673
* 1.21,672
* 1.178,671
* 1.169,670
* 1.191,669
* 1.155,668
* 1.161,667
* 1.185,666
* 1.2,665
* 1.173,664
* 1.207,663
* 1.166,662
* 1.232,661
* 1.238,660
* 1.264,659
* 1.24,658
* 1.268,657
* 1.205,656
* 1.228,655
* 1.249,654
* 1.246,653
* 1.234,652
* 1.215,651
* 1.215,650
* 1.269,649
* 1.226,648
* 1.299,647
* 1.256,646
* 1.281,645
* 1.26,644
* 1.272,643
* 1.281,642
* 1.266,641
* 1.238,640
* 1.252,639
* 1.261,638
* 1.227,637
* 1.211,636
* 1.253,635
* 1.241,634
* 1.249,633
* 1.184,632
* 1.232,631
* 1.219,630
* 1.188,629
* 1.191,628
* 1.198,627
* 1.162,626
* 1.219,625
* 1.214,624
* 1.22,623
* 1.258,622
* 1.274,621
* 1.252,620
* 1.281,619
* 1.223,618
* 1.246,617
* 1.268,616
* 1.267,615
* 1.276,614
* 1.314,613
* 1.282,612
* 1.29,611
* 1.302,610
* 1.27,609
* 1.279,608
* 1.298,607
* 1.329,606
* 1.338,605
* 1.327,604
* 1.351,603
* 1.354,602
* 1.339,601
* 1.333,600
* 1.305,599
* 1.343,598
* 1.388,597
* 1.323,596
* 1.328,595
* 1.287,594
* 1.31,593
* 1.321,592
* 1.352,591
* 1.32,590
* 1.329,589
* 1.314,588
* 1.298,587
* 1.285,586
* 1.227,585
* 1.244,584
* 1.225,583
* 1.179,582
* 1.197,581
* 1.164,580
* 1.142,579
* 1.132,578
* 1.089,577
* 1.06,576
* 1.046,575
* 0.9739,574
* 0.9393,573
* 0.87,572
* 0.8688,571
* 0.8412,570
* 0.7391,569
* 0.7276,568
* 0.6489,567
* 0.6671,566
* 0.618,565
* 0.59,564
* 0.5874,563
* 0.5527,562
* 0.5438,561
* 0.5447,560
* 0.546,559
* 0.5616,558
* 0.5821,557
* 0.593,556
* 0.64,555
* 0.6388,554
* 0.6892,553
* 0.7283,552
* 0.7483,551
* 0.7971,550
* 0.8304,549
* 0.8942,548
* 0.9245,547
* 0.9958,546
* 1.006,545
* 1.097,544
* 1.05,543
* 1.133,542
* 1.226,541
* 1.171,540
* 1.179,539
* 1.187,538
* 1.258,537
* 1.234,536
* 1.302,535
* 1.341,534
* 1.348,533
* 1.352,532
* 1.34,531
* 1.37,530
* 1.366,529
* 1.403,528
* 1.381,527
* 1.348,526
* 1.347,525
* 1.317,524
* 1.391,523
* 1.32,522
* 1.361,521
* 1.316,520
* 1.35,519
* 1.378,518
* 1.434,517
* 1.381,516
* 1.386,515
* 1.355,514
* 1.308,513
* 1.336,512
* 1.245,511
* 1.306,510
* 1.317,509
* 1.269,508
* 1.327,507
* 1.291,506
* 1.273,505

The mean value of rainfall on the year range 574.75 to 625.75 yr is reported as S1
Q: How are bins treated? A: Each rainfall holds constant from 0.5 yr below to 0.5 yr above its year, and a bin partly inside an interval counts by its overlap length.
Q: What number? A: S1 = 1.27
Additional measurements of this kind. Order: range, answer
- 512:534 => 1.36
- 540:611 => 1.03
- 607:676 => 1.23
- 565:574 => 0.789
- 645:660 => 1.24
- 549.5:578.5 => 0.744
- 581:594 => 1.28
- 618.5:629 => 1.23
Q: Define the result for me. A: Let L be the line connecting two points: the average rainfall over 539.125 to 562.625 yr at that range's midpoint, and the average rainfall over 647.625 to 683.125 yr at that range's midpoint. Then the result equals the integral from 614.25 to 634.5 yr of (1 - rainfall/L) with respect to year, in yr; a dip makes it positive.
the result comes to -3.2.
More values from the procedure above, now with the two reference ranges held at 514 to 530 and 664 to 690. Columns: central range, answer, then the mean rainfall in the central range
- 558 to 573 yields 7.31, 0.673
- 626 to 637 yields 0.18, 1.21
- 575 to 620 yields 0.07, 1.27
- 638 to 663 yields -0.68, 1.25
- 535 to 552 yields 3.76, 1.04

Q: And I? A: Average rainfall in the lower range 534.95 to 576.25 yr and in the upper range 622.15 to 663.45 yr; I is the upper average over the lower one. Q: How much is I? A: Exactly 1.46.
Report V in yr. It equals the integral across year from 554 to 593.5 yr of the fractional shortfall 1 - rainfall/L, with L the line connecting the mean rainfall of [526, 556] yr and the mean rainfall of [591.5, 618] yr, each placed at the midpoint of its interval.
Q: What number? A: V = 8.8 yr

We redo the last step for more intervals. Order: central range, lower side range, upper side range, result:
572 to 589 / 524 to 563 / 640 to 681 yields -1.28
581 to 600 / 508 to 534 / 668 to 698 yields -0.24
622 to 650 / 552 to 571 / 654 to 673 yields -4.93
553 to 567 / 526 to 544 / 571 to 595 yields 7.20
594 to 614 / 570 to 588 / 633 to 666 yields -2.80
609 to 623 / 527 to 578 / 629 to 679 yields -1.94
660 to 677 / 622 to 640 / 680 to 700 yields 0.21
